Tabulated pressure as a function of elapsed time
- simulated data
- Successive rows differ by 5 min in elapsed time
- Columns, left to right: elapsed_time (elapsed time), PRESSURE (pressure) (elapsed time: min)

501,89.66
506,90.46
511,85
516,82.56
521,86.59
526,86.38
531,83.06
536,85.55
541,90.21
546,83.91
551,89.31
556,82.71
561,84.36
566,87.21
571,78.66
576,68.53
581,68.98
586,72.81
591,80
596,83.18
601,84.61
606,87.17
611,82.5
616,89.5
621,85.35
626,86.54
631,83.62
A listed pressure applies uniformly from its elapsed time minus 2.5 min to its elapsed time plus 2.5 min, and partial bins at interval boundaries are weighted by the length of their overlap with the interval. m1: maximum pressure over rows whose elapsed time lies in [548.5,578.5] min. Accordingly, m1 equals 89.31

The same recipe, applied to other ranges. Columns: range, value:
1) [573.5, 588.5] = 72.81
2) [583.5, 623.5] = 89.5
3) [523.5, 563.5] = 90.21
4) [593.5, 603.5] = 84.61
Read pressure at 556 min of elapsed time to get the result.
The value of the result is 82.71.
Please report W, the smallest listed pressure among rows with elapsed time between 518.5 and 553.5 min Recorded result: 83.06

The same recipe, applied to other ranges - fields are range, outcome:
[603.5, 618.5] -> 82.5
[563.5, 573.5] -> 78.66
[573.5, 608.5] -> 68.53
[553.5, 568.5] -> 82.71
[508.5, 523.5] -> 82.56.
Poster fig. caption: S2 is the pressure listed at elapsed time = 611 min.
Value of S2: 82.5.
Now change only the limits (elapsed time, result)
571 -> 78.66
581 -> 68.98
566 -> 87.21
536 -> 85.55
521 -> 86.59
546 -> 83.91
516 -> 82.56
